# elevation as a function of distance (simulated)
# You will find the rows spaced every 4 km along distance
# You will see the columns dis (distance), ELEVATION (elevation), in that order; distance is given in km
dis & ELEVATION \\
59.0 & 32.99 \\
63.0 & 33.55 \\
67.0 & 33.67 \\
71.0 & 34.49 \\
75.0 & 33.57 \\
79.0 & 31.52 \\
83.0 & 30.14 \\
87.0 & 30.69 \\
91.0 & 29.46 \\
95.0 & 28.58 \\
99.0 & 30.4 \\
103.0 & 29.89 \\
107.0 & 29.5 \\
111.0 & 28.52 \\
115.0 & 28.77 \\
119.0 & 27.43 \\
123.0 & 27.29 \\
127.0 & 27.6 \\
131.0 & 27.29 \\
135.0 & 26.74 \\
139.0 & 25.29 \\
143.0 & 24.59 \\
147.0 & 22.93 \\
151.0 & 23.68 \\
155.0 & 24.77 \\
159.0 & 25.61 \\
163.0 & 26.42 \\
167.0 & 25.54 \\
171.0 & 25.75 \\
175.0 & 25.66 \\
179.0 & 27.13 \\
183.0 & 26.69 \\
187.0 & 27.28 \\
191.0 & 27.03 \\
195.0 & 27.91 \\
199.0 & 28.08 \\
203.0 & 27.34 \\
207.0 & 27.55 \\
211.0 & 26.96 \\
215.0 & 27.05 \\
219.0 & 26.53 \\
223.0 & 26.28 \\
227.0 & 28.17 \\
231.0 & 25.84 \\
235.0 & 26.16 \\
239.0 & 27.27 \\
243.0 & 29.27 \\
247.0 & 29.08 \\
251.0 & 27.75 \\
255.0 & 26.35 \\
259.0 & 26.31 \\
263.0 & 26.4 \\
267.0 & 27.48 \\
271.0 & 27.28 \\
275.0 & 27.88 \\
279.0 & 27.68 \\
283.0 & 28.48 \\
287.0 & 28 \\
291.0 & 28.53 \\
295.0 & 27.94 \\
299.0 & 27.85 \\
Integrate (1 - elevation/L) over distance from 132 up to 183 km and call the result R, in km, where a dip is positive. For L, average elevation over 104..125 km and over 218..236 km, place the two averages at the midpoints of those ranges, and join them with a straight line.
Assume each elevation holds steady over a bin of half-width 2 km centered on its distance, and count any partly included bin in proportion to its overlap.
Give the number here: 4.2 km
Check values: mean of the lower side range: 28.4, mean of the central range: 25.4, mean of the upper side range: 26.6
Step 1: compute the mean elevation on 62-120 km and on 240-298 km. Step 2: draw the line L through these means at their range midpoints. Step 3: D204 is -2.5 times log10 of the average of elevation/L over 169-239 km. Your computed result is 0.07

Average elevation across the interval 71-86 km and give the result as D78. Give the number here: 32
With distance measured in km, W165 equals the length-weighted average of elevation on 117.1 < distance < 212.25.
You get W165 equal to 26.4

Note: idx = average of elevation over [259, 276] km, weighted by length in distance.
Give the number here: 27.1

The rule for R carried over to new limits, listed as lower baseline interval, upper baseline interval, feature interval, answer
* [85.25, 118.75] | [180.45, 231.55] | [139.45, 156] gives 2.5 km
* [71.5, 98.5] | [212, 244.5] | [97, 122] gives 1.0 km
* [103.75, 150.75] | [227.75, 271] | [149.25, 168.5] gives 1.2 km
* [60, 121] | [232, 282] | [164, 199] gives 2.7 km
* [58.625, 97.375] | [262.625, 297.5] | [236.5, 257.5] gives 0.4 km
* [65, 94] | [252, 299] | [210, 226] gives 1.1 km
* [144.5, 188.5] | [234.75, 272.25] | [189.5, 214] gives -1.1 km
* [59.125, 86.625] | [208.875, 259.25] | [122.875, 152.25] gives 4.7 km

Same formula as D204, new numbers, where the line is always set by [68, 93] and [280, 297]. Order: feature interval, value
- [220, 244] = 0.081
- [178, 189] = 0.113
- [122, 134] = 0.133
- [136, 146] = 0.227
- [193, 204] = 0.072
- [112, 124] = 0.116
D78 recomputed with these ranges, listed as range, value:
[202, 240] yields 26.9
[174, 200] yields 27.1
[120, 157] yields 25.6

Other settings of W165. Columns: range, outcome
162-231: 26.9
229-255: 27.5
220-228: 27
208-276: 27.2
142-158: 24.1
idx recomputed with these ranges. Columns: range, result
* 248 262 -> 26.9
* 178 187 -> 27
